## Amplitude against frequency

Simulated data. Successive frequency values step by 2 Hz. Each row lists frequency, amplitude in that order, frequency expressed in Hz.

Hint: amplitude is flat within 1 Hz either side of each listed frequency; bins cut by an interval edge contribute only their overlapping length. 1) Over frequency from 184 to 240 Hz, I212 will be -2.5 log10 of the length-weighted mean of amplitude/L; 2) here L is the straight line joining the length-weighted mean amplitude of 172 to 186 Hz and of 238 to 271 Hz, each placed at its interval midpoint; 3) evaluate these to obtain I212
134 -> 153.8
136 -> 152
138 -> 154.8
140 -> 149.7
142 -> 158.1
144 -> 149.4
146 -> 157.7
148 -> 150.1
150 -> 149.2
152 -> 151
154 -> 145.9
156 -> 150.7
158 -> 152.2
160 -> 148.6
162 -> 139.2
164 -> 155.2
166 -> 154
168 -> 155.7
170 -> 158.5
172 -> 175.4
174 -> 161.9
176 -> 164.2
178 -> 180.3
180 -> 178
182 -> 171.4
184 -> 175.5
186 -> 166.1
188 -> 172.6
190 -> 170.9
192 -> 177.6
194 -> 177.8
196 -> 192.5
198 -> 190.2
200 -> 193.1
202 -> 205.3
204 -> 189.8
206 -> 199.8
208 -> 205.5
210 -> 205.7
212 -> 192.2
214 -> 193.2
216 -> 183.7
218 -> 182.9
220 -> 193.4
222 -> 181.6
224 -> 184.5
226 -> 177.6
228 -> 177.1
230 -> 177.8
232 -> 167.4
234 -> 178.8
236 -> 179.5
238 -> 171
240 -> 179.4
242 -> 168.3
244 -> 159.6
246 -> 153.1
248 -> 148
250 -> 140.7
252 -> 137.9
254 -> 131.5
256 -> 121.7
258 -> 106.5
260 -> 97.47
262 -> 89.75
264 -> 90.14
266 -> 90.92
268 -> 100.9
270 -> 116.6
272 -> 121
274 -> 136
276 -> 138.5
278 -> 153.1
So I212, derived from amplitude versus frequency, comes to -0.21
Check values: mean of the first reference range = 172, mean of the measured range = 184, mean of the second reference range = 128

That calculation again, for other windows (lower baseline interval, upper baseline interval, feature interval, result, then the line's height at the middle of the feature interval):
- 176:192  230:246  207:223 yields -0.12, 172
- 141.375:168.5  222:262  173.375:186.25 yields -0.13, 152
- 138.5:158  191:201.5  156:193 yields 0.05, 171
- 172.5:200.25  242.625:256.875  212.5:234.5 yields -0.16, 157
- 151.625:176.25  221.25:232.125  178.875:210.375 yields -0.12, 166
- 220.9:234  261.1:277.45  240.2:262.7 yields 0.05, 140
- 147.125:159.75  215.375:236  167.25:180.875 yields -0.06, 159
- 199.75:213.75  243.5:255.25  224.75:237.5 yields -0.06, 167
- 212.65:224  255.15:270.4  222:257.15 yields -0.12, 146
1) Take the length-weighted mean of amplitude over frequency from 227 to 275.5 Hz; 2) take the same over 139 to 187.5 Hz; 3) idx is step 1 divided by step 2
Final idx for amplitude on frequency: 0.9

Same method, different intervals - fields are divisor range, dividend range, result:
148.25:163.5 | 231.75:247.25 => 1.14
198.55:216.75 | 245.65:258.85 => 0.68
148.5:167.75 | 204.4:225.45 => 1.28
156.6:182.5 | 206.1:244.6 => 1.14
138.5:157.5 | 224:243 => 1.16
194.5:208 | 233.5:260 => 0.77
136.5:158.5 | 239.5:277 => 0.84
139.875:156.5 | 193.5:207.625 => 1.28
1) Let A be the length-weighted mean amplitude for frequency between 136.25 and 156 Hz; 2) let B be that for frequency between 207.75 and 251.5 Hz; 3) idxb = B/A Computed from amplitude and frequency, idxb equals 1.2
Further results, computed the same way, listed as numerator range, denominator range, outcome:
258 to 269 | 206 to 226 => 0.50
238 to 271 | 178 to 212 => 0.69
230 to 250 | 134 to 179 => 1.07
